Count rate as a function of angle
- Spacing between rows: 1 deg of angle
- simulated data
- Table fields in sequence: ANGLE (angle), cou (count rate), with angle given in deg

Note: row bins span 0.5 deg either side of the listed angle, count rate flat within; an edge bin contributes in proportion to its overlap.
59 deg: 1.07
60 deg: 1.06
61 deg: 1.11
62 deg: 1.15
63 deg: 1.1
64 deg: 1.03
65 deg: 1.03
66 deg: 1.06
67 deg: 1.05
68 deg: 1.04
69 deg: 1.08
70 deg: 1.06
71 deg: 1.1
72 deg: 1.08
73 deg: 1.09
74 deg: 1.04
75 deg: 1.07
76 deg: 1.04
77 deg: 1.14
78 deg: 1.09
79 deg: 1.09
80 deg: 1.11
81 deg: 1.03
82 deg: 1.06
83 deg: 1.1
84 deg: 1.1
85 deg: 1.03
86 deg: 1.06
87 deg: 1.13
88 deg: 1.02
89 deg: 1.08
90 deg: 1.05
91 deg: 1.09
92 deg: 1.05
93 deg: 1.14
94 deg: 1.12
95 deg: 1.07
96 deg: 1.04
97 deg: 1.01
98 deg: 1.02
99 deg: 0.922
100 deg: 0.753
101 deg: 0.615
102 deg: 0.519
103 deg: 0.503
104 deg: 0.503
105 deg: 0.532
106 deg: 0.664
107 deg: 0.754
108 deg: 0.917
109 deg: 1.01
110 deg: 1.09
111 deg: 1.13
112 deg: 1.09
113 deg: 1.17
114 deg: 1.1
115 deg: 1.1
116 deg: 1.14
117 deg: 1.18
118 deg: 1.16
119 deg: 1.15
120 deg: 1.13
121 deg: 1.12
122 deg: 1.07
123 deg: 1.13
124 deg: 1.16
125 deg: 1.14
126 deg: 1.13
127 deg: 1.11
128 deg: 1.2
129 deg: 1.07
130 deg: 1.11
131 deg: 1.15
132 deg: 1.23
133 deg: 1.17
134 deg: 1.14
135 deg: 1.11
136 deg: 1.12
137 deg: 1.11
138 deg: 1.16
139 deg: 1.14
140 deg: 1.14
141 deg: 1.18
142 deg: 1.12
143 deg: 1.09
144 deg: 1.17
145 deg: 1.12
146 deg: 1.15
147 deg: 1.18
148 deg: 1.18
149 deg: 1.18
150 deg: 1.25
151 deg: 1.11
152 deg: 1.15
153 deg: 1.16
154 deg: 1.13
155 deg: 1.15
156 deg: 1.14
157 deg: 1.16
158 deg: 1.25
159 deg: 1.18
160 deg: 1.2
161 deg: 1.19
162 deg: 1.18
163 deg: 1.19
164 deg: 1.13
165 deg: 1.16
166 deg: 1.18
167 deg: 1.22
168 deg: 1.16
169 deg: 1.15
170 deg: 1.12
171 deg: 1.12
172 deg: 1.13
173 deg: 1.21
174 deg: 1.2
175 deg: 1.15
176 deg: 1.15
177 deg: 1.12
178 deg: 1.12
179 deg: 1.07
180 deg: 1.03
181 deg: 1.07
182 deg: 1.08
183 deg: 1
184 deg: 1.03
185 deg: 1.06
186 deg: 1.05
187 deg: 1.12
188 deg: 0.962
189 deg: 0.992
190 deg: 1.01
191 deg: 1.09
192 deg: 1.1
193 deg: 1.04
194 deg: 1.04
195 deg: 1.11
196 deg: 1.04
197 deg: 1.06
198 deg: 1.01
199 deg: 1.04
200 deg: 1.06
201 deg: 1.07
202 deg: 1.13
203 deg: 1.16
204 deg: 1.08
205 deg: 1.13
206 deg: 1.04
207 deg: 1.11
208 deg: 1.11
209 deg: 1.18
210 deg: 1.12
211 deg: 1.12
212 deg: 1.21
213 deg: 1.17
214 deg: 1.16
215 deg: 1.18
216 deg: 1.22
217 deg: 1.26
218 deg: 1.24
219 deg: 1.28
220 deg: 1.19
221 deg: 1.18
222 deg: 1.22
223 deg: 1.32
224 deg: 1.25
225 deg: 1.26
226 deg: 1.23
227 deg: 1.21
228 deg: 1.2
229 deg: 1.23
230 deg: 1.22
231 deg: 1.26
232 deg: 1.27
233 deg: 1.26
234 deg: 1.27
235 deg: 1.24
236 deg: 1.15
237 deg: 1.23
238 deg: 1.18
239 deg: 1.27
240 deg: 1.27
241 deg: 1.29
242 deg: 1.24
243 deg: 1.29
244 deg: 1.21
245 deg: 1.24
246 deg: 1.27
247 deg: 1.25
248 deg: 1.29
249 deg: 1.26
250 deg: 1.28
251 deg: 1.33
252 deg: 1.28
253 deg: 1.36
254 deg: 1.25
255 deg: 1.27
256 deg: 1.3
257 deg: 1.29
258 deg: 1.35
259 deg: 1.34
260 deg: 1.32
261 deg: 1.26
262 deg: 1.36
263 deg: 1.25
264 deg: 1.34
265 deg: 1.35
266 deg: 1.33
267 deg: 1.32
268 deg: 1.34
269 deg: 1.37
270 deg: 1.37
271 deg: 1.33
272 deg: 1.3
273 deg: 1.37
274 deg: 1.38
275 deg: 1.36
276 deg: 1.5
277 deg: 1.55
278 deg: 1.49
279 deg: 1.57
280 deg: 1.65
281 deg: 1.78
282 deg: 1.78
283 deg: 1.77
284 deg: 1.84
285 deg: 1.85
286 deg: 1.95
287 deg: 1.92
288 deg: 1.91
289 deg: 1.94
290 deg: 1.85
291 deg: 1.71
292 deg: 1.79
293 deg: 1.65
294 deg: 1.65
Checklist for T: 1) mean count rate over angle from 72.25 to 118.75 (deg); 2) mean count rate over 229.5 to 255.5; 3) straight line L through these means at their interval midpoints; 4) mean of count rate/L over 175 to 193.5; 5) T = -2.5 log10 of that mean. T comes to 0.089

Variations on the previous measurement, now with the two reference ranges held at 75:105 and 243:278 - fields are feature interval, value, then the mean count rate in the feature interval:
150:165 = -0.05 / 1.17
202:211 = 0.09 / 1.12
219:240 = 0.02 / 1.23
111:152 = -0.08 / 1.14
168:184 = 0.04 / 1.11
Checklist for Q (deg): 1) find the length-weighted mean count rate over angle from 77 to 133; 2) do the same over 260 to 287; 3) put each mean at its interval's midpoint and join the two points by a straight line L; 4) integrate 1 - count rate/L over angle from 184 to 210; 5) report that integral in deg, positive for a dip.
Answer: 4.3 deg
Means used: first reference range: 1.02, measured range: 1.07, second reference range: 1.5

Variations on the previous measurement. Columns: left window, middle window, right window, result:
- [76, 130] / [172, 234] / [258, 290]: 8.4 deg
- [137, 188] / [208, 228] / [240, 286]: 1.1 deg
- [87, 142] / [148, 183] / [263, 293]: 1.5 deg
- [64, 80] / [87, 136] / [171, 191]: 2.5 deg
